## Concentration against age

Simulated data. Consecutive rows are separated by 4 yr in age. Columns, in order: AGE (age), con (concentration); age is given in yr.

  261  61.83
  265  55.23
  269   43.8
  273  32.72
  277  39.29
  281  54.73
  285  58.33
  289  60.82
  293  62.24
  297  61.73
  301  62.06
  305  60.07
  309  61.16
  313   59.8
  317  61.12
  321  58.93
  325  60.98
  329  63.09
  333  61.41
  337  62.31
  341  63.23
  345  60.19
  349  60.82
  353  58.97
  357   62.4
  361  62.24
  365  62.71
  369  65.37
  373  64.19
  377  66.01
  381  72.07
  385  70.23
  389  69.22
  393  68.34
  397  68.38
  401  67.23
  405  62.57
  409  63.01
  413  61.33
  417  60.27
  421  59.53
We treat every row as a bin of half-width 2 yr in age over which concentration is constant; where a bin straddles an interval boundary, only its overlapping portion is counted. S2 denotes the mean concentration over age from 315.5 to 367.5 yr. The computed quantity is 61.5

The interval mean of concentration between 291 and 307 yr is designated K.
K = 61.5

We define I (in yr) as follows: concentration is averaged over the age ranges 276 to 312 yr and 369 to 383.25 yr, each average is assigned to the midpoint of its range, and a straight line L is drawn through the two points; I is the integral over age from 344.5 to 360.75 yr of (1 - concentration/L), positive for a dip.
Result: 1.0 yr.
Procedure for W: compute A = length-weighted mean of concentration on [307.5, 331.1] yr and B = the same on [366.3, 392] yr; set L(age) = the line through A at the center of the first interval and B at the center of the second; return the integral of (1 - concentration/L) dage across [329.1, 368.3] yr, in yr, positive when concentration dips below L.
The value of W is 1.47 yr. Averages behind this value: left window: 60.8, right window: 67.7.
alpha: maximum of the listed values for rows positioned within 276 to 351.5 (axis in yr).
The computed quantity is 63.23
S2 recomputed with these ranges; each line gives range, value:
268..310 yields 54.4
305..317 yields 60.5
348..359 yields 60.7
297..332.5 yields 61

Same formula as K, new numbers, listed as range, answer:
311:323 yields 59.9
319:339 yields 61.3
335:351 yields 61.6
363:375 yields 64.1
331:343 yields 62.3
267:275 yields 38.3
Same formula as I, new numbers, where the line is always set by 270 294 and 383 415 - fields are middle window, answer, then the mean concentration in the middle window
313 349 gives -2.61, 61.3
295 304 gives -1.49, 61.7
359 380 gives -0.72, 64.5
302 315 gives -1.53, 60.5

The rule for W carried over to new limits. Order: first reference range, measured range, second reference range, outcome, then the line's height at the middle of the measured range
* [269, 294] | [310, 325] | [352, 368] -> -1.2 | 55.7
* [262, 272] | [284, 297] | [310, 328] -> -1.6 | 54.2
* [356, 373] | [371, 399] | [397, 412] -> -1.9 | 64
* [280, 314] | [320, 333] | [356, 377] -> 0.1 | 61.7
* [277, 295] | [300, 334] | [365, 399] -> -0.3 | 60.3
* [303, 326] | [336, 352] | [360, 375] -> 0.2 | 62.2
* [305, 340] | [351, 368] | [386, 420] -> 0.3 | 62.9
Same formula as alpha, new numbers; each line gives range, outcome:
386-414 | 69.22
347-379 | 66.01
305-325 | 61.16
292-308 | 62.24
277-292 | 60.82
